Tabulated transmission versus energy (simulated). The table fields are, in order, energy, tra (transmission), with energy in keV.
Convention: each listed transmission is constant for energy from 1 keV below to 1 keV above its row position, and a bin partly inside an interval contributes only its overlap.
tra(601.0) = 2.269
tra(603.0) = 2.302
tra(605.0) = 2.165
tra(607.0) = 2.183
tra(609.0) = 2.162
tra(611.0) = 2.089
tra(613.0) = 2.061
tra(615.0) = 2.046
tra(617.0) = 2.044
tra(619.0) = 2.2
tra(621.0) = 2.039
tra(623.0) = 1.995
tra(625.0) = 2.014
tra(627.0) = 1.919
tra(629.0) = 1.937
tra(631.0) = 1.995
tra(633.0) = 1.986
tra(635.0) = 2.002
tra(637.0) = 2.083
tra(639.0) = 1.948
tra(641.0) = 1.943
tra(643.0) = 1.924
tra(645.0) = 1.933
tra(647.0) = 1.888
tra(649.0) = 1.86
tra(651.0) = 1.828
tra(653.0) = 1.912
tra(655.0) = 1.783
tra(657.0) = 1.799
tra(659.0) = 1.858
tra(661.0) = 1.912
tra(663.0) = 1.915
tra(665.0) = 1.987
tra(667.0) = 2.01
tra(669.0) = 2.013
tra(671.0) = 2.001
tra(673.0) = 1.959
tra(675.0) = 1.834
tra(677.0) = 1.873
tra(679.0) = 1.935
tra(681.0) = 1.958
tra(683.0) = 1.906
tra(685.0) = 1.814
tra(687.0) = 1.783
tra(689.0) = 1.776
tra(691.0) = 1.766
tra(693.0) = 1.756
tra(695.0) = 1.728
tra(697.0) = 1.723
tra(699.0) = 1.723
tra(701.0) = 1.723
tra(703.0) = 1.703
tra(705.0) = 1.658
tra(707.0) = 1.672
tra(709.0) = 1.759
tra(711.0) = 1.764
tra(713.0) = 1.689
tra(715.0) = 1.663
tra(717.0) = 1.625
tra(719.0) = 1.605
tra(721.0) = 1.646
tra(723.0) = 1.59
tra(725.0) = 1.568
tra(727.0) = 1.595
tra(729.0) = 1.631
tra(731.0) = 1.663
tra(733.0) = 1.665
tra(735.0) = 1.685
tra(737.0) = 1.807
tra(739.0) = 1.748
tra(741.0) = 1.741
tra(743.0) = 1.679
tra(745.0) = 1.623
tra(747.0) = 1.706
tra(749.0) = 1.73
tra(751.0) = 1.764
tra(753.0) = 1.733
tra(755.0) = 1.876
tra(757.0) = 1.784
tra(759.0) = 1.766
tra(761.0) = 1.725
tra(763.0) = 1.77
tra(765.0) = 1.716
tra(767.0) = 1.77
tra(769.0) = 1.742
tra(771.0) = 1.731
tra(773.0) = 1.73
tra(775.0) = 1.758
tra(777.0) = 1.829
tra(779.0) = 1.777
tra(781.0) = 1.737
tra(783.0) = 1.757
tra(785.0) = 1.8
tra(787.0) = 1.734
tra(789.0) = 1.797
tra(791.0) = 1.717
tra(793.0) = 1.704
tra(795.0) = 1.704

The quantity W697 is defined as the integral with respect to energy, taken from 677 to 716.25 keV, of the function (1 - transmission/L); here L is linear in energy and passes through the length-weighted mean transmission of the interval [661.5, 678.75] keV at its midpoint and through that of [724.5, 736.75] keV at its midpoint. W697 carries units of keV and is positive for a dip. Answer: 1.1 keV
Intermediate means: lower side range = 1.95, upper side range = 1.65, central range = 1.77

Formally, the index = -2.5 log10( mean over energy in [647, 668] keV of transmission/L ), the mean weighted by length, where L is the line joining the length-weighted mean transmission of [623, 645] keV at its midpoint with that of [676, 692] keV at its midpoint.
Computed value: 0.02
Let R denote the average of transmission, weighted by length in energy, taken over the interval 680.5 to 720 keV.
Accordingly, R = 1.74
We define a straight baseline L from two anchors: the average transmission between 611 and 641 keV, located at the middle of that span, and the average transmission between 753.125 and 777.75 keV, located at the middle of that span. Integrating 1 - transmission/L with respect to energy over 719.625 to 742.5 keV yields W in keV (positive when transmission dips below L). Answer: 2.0 keV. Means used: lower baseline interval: 2.02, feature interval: 1.67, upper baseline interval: 1.76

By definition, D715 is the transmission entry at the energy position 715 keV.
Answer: 1.663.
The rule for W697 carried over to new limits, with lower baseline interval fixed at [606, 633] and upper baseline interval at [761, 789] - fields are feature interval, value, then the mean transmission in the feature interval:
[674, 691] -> 0.7 keV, 1.85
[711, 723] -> 1.4 keV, 1.65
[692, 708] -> 1.6 keV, 1.71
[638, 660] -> 1.3 keV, 1.88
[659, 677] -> 0.1 keV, 1.94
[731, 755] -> 1.3 keV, 1.72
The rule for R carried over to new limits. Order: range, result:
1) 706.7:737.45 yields 1.66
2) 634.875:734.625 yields 1.8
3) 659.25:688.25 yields 1.92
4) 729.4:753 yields 1.71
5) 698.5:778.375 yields 1.71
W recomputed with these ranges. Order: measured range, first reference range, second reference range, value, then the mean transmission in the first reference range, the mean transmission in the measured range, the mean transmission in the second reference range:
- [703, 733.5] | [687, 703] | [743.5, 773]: 1.55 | 1.74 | 1.65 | 1.74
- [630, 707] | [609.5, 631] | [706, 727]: -1.11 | 2.04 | 1.87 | 1.66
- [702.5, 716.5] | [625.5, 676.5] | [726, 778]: 0.89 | 1.93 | 1.7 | 1.73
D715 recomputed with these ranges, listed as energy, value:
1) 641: 1.943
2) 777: 1.829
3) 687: 1.783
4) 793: 1.704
